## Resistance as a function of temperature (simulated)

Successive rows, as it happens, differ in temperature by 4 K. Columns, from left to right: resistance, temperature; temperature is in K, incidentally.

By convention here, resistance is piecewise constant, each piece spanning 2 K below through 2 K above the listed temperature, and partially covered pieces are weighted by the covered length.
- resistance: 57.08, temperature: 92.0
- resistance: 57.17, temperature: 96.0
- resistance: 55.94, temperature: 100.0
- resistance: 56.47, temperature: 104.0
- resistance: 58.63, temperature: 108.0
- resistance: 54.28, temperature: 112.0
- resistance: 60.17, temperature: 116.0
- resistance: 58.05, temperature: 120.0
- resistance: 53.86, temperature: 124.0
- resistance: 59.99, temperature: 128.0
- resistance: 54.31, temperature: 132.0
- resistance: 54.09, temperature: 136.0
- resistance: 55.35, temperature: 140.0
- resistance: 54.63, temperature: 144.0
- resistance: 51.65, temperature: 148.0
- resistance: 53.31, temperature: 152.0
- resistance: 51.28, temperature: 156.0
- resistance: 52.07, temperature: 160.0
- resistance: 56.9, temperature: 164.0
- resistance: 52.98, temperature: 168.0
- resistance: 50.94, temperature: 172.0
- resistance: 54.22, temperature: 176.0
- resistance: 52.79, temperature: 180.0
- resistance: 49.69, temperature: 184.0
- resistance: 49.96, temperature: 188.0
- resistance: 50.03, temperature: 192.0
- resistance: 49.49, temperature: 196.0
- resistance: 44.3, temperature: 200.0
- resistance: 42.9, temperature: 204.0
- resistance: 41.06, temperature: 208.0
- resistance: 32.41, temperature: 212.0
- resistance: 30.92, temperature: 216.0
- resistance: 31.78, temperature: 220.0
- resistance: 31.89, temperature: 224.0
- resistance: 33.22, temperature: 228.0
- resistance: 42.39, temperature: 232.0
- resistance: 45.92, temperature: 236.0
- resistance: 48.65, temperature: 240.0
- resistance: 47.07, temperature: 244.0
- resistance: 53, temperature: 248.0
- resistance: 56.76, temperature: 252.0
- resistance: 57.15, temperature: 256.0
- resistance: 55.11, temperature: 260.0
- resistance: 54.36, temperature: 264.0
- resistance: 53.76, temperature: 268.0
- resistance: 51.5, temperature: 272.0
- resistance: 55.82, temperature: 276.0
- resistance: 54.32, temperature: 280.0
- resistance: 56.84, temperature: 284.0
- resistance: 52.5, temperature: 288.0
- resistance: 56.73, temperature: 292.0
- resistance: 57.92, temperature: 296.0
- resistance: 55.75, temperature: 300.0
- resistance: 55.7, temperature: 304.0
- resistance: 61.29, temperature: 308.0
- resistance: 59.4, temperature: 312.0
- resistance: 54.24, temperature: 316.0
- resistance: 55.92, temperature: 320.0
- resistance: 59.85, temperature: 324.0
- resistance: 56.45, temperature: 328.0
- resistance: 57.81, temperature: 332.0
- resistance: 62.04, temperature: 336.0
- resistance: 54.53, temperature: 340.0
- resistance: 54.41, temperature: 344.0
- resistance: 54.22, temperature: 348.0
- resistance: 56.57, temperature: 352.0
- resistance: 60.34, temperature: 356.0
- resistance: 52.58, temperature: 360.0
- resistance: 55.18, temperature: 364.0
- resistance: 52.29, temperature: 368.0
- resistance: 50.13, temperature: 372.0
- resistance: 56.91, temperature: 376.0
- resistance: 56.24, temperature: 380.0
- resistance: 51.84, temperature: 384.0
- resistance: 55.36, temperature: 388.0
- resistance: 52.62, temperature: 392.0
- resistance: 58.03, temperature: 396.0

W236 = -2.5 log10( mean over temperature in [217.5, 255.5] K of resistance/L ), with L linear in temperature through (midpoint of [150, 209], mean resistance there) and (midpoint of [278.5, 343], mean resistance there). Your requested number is 0.21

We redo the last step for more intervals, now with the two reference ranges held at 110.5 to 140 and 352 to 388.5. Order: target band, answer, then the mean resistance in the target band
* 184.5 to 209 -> 0.194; 46.7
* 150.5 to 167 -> 0.055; 53.4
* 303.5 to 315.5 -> -0.068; 58.6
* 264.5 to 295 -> 0.013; 54.6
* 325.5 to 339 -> -0.069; 58.5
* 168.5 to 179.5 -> 0.067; 52.7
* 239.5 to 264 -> 0.042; 53.3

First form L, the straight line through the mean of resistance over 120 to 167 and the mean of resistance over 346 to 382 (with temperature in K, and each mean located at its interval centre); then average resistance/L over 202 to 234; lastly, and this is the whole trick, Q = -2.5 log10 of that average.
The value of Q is 0.458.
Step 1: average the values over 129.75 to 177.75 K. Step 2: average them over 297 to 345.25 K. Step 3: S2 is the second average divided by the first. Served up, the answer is 1.1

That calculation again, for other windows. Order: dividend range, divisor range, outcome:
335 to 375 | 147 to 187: 1.05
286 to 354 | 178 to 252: 1.30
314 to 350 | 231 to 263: 1.11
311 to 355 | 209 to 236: 1.63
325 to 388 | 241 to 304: 1.02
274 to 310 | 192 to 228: 1.46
